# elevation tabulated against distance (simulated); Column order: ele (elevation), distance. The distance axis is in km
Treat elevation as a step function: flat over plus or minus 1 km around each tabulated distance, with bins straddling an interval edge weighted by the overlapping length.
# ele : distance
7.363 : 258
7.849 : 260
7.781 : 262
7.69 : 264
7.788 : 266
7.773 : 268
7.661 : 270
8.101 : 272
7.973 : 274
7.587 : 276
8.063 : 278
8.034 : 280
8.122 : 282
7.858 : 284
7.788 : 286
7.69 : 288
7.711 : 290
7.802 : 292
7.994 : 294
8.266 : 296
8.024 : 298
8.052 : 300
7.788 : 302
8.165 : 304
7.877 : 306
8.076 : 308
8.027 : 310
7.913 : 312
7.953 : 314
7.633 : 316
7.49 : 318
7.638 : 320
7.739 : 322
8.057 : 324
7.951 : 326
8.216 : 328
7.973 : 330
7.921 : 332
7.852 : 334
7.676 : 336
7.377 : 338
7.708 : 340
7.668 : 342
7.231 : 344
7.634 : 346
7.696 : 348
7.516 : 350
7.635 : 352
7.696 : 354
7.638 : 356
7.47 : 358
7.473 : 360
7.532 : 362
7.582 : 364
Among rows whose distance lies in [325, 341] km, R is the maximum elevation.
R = 8.216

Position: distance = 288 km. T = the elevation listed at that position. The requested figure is 7.69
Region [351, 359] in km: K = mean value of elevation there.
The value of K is 7.61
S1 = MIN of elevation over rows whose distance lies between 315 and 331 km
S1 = 7.49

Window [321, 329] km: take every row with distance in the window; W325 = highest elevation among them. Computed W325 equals 8.216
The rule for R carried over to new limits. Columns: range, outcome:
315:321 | 7.638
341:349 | 7.696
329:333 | 7.973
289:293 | 7.802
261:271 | 7.788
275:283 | 8.122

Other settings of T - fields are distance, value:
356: 7.638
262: 7.781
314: 7.953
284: 7.858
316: 7.633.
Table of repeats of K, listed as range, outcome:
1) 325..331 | 8.05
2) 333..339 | 7.64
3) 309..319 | 7.8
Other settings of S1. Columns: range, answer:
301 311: 7.788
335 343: 7.377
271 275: 7.973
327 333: 7.921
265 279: 7.587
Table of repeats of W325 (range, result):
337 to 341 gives 7.708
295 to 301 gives 8.266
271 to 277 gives 8.101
